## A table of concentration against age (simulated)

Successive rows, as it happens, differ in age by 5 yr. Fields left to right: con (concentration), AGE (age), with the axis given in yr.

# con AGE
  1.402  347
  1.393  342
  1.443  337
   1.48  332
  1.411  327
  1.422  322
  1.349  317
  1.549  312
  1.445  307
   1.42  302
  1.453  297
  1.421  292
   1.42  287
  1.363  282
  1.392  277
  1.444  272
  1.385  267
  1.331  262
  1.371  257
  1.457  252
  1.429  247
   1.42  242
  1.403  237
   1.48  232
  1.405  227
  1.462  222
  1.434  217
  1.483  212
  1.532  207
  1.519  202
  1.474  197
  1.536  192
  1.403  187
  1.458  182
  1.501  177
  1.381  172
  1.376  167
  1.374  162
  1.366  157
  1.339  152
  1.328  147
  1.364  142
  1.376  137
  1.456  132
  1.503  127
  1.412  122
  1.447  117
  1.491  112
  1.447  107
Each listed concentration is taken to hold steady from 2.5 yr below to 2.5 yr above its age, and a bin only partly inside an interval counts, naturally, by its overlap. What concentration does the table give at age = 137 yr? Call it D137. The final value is 1.376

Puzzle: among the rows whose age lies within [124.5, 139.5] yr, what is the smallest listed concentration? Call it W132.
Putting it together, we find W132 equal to 1.376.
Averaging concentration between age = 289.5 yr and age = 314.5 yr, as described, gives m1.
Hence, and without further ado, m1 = 1.46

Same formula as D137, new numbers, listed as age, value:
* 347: 1.402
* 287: 1.42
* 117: 1.447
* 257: 1.371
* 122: 1.412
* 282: 1.363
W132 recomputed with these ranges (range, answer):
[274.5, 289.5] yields 1.363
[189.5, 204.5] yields 1.474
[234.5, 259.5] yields 1.371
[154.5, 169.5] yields 1.366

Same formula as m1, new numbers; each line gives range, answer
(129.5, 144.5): 1.4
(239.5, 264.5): 1.4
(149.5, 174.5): 1.37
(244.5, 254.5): 1.44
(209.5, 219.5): 1.46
